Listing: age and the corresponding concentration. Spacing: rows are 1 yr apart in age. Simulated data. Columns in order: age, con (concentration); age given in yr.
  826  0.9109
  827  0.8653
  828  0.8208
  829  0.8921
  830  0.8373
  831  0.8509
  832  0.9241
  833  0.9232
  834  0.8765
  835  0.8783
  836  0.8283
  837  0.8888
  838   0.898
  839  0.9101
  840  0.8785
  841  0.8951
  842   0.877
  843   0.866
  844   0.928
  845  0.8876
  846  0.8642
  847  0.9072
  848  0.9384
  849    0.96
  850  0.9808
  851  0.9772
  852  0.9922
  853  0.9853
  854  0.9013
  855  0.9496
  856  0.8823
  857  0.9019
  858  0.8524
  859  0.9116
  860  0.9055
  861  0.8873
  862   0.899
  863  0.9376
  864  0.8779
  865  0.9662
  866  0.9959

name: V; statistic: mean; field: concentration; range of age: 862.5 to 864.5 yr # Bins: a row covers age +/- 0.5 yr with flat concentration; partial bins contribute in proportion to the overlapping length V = 0.908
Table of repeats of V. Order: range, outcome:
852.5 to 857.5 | 0.924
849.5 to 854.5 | 0.967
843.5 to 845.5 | 0.908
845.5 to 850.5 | 0.93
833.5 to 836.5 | 0.861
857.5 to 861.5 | 0.889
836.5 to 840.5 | 0.894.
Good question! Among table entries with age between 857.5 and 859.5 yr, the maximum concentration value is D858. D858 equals 0.9116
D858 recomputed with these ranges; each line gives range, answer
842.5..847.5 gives 0.928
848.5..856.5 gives 0.9922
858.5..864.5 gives 0.9376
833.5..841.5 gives 0.9101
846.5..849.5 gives 0.96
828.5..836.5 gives 0.9241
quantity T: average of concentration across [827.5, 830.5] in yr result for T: 0.85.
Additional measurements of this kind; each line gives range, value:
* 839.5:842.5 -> 0.884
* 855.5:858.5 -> 0.879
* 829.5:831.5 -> 0.844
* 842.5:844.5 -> 0.897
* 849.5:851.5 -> 0.979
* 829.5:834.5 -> 0.882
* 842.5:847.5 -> 0.891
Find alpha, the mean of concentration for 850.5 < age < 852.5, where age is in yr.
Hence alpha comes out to 0.985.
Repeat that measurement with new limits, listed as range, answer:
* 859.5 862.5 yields 0.897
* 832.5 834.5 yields 0.9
